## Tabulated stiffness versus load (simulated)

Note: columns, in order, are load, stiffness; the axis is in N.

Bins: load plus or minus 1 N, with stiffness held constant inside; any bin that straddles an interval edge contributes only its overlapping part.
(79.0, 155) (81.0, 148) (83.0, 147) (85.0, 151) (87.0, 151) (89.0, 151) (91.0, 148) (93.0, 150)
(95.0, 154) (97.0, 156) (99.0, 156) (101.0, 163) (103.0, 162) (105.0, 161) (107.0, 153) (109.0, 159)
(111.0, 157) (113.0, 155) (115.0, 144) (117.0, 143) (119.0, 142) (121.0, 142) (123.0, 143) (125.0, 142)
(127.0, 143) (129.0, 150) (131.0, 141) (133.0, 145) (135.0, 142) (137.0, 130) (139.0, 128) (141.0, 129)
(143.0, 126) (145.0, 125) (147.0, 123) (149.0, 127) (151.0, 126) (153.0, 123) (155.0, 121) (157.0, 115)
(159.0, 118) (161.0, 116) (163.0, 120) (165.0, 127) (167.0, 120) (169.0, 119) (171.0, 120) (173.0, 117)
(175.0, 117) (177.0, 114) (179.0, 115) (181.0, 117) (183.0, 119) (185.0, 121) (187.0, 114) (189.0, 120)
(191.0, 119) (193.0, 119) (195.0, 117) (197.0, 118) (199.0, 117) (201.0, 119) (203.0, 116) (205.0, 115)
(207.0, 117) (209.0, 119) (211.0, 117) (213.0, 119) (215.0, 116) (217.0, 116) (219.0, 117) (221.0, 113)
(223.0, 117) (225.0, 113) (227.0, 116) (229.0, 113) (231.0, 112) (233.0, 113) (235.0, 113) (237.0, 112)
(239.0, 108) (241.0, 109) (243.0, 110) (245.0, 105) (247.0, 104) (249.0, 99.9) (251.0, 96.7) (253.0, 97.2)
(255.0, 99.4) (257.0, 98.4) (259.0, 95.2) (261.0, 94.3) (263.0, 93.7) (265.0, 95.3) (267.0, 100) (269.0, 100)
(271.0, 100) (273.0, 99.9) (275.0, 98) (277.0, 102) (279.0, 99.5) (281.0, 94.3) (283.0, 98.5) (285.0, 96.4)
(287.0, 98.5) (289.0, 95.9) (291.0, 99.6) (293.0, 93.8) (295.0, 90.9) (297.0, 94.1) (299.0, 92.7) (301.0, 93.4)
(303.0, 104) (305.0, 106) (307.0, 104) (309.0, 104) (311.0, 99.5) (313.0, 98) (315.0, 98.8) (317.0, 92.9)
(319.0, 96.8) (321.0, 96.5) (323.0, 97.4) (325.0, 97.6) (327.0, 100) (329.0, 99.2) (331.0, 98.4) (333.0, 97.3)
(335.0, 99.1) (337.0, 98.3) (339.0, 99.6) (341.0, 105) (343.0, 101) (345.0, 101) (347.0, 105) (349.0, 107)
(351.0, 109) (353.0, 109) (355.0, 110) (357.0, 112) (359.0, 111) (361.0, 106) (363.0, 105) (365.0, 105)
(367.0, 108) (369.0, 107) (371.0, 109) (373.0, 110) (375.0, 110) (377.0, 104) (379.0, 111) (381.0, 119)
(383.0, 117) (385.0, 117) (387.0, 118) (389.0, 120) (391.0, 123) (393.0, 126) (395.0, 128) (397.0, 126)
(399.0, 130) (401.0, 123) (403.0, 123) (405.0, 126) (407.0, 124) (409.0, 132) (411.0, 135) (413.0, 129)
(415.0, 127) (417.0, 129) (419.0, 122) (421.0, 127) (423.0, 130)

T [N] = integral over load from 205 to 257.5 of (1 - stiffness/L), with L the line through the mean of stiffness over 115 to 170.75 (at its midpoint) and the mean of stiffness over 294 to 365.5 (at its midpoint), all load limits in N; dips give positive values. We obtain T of 2.8 N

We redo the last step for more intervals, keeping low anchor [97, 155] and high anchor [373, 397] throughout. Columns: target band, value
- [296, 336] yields 8.3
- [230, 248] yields 3.0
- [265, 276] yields 2.5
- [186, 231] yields 5.9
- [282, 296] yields 3.4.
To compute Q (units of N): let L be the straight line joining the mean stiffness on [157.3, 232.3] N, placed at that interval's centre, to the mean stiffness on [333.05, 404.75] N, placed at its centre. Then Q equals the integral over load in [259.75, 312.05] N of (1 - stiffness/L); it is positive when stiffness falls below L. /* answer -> 7.5 N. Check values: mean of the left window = 117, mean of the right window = 112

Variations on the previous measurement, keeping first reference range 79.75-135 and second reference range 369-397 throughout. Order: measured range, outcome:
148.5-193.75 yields 7.3 N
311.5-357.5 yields 7.9 N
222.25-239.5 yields 2.8 N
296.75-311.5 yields 3.0 N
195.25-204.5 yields 1.4 N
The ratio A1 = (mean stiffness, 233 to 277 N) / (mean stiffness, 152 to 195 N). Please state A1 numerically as 0.9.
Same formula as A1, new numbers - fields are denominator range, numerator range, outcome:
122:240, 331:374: 0.87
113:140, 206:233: 0.82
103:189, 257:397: 0.79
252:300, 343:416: 1.20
